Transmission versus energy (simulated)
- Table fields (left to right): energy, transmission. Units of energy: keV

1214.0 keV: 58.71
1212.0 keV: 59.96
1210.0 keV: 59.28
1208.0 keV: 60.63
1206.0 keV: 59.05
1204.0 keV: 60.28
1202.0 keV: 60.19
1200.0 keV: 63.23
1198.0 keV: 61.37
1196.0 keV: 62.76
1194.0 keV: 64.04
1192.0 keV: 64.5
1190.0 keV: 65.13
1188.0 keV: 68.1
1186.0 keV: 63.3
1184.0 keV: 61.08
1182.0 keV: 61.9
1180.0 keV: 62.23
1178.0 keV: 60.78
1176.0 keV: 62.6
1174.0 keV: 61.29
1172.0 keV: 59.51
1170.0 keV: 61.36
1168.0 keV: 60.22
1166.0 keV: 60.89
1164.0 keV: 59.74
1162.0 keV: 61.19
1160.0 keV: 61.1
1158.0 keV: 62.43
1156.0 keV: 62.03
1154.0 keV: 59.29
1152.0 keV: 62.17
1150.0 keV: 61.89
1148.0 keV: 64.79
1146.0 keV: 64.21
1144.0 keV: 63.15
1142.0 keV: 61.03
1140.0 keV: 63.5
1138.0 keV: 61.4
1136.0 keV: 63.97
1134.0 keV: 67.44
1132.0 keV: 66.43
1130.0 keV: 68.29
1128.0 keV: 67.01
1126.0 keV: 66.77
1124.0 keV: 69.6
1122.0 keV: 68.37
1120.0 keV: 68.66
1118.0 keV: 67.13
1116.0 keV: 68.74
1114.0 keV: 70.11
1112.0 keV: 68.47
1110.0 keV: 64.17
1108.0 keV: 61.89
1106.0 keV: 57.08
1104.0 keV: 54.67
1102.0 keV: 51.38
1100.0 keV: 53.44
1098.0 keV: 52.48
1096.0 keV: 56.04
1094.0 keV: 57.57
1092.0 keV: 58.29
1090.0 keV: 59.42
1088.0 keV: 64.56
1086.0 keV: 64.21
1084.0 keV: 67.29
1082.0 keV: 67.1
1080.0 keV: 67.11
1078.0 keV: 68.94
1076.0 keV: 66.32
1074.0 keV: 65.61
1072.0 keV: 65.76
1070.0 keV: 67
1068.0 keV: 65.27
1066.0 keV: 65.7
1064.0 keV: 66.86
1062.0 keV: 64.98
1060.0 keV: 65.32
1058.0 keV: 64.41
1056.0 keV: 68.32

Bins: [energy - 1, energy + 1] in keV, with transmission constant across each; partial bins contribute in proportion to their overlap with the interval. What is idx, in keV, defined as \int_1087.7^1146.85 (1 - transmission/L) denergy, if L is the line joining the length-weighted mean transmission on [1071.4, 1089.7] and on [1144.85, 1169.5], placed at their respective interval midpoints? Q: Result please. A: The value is 1.00 keV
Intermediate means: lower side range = 66.1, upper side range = 61.7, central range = 62.8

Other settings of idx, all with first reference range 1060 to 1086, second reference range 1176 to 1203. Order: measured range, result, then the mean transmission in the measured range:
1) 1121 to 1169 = 0.5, 63.6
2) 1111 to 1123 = -0.6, 68.6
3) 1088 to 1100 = 1.6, 57.1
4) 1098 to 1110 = 1.7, 56.1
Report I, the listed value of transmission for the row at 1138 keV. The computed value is 61.4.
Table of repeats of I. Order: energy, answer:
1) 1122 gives 68.37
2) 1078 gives 68.94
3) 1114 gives 70.11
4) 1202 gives 60.19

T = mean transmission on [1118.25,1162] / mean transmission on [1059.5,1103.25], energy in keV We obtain 1.0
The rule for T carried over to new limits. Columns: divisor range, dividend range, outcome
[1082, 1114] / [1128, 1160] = 1.06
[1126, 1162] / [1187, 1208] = 0.99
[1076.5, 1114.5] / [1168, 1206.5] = 1.02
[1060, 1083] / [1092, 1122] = 0.92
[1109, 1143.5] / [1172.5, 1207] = 0.94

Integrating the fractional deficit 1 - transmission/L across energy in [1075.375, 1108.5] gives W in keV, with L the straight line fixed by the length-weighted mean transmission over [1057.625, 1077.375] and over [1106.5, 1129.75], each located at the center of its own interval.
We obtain 3.03 keV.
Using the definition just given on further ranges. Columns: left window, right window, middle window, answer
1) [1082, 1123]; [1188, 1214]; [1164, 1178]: 0.2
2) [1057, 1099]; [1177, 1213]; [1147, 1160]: 0.1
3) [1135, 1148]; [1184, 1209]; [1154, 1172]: 0.6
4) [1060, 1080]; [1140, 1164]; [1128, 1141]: -0.5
